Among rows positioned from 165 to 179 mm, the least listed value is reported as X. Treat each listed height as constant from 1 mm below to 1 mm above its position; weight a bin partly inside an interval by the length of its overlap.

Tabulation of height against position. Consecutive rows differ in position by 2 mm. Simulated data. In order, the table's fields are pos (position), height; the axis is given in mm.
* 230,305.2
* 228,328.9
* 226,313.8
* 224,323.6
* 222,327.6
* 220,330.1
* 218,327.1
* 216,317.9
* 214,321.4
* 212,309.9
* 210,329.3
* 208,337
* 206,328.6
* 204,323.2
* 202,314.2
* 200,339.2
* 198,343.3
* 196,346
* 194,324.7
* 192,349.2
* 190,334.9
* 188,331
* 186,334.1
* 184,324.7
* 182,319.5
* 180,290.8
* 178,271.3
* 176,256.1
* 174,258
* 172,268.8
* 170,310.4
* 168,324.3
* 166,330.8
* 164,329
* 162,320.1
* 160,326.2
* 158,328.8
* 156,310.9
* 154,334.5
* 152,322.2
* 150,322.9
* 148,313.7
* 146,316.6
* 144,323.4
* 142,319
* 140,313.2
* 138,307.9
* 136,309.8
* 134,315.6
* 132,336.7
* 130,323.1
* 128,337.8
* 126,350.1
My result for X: 256.1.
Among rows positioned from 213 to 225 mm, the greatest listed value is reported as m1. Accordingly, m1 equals 330.1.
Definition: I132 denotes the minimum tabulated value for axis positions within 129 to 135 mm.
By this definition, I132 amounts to 315.6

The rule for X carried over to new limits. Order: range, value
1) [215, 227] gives 313.8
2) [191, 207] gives 314.2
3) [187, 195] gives 324.7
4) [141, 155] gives 313.7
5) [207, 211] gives 329.3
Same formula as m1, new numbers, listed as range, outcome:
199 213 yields 339.2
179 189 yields 334.1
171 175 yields 268.8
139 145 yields 323.4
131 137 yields 336.7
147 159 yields 334.5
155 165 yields 329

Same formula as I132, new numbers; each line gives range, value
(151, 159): 310.9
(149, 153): 322.2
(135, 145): 307.9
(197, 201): 339.2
